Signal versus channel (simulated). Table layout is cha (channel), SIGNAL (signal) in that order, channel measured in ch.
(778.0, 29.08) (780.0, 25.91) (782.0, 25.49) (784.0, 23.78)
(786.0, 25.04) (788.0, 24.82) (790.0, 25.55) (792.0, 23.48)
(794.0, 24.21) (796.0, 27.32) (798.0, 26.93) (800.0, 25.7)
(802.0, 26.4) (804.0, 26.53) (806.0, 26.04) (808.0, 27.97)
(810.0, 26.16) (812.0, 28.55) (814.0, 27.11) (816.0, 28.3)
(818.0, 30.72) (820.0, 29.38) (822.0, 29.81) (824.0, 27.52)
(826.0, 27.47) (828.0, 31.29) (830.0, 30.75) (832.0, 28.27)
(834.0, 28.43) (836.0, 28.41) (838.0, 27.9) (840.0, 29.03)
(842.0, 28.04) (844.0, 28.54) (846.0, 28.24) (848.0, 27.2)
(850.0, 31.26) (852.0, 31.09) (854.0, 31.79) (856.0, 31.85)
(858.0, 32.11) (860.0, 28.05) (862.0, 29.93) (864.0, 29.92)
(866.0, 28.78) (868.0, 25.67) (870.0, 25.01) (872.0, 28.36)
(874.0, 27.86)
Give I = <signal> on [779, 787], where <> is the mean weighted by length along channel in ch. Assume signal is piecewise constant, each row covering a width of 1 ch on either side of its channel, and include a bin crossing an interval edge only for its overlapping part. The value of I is 25.1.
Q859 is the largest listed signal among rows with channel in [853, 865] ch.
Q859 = 32.11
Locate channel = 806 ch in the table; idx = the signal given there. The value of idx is 26.04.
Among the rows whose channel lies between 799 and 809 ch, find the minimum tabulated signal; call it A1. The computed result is 25.7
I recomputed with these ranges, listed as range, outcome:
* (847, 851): 29.2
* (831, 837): 28.4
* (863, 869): 28.1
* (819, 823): 29.6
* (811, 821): 28.8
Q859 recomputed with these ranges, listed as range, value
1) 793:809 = 27.97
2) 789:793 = 25.55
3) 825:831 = 31.29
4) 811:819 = 30.72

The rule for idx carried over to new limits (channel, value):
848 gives 27.2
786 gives 25.04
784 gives 23.78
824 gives 27.52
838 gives 27.9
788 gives 24.82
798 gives 26.93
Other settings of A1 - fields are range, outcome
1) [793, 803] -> 24.21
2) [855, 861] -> 28.05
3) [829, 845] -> 27.9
